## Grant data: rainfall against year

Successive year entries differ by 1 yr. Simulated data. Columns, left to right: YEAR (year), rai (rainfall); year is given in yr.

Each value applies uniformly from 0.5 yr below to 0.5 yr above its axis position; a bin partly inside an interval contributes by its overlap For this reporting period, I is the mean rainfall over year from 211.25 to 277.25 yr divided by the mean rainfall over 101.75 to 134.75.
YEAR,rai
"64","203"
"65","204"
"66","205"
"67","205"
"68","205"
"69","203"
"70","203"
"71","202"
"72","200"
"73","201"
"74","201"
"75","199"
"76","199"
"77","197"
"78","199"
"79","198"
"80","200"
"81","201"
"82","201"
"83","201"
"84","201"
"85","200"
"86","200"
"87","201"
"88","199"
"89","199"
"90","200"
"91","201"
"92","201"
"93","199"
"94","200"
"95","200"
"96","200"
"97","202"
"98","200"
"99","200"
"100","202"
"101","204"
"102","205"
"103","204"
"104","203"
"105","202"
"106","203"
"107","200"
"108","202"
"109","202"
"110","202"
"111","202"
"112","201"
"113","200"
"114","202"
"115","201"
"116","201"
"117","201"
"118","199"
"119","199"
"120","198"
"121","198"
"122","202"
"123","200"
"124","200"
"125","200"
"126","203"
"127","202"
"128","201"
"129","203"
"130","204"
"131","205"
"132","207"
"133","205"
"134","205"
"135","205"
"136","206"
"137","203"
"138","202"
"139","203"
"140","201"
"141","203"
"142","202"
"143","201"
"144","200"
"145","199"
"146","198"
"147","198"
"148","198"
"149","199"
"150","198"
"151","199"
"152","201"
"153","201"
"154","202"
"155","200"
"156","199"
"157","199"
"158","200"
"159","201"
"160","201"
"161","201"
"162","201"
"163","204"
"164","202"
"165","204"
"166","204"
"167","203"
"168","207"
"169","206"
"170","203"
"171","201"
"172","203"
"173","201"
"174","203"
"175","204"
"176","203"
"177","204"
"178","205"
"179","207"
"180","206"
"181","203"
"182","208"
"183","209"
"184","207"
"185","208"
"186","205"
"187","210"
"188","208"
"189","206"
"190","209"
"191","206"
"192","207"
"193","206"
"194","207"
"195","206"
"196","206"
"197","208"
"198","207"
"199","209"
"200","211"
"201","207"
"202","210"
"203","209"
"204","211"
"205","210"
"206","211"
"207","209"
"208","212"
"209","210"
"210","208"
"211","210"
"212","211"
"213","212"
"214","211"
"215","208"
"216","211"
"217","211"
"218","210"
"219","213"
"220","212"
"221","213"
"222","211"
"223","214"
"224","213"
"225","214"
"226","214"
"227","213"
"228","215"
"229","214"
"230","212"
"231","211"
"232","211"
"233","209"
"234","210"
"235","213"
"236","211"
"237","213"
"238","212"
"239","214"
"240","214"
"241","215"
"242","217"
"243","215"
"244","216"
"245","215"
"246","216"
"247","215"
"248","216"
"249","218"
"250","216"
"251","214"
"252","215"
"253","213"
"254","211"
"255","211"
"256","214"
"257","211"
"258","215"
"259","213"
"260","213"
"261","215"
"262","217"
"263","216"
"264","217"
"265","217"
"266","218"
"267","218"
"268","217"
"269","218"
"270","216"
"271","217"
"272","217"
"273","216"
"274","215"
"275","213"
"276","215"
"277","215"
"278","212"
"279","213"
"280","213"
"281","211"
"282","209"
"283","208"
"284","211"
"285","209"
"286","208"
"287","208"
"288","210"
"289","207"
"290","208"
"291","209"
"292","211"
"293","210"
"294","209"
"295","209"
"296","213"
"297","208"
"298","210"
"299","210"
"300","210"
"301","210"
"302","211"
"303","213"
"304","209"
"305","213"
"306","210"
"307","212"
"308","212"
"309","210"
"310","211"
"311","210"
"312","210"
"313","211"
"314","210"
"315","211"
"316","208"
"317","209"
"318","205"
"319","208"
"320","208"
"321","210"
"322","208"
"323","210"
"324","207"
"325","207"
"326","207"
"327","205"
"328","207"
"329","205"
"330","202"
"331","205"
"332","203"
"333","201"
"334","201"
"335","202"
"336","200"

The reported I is 1.06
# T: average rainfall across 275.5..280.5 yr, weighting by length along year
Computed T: 214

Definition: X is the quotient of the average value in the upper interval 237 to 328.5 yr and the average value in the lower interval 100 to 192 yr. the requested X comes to 1.05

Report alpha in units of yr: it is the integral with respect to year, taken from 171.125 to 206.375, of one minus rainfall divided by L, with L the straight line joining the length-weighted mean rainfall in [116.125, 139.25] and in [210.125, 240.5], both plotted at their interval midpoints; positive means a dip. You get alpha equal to 0.26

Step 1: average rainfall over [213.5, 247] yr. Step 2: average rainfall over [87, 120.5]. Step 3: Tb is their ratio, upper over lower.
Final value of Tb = 1.06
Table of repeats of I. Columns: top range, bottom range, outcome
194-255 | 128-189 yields 1.04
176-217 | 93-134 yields 1.03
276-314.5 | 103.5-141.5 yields 1.04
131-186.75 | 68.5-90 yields 1.01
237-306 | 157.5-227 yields 1.03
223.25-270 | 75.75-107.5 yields 1.07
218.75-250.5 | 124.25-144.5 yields 1.05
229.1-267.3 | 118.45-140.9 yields 1.06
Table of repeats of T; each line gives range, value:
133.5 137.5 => 205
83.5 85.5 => 200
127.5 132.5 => 204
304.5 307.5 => 212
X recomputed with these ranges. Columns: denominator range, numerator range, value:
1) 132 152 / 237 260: 1.06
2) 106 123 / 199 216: 1.05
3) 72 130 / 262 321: 1.05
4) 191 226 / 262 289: 1.02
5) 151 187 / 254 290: 1.05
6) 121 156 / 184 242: 1.04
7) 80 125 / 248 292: 1.06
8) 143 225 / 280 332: 1.02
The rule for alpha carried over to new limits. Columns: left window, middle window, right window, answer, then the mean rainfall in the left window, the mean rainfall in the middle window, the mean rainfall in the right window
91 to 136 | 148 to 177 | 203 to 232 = 0.6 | 202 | 202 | 212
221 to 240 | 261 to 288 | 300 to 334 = -0.5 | 212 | 214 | 208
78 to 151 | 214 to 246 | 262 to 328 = -0.8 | 201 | 213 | 211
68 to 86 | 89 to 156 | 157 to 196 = 0.3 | 200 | 201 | 205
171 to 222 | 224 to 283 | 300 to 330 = -1.6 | 208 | 214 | 209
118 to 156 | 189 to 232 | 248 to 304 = -0.6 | 201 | 210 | 213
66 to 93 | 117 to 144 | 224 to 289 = 0.3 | 201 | 202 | 214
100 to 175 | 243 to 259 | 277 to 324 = -0.5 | 202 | 214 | 210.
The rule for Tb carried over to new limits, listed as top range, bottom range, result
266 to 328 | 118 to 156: 1.05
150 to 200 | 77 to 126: 1.02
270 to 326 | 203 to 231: 1.00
